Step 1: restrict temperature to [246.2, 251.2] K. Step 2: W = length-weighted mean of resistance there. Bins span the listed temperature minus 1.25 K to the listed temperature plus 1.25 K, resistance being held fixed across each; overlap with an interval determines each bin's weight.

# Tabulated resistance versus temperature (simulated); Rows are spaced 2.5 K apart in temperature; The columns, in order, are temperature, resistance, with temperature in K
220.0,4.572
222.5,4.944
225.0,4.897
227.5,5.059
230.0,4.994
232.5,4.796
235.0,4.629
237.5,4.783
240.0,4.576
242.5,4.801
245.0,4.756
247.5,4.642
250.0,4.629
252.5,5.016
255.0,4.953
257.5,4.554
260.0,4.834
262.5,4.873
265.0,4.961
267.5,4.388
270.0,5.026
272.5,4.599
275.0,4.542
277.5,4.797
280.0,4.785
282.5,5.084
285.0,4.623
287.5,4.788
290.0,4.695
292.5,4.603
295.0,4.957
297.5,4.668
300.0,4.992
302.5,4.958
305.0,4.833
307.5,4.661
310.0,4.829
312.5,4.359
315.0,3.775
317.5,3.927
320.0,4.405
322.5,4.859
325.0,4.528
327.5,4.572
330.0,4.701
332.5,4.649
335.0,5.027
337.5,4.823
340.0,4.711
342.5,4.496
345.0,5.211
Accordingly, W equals 4.64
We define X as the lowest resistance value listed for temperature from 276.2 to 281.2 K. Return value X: 4.785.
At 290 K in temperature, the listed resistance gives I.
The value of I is 4.695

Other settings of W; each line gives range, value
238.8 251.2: 4.68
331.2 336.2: 4.83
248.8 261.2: 4.8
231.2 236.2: 4.72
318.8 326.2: 4.6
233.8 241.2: 4.66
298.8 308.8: 4.86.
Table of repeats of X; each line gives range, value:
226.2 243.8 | 4.576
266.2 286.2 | 4.388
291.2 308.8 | 4.603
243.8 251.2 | 4.629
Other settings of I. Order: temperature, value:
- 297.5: 4.668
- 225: 4.897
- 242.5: 4.801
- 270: 5.026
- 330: 4.701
